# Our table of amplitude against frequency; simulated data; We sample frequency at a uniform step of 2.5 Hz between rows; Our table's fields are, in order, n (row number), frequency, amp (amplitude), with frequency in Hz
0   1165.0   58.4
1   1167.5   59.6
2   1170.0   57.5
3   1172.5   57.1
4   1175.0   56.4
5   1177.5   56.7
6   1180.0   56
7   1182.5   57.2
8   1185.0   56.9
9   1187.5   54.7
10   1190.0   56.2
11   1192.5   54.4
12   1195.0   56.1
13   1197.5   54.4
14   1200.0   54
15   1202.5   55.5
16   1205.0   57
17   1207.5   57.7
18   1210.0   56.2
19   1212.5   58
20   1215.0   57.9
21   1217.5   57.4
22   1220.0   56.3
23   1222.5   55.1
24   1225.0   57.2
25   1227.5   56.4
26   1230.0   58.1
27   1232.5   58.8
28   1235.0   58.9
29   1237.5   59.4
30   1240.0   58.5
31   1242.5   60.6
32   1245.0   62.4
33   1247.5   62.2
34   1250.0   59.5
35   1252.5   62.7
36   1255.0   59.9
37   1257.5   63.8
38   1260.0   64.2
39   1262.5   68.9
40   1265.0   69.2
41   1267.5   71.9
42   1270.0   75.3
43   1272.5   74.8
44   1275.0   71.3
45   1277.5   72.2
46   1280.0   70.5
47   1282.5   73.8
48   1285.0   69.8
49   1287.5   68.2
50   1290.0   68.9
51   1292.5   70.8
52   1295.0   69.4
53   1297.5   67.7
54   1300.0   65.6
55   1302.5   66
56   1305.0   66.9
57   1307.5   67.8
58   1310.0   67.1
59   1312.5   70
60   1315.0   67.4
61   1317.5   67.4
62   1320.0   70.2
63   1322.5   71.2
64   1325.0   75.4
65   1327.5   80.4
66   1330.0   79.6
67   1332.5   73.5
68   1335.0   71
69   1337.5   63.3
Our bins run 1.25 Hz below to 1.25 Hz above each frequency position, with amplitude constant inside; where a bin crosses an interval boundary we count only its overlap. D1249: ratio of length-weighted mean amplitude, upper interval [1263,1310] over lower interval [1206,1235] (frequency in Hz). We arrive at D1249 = 1.2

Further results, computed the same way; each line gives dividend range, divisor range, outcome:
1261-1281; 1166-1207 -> 1.27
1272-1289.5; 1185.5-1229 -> 1.27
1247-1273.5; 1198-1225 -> 1.18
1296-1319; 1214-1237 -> 1.17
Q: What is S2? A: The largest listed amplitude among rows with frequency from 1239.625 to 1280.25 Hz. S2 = 75.3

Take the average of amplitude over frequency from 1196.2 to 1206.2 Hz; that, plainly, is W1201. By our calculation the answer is 55.2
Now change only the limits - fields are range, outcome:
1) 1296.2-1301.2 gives 66.7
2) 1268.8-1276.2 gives 73.8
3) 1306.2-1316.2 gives 68.1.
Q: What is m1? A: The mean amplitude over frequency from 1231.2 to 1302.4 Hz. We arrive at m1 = 66.4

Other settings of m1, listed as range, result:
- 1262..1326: 69.9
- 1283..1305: 68.4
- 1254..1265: 64.9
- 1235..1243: 59.3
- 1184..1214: 55.9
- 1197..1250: 57.8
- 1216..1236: 57.3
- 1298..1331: 70.3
